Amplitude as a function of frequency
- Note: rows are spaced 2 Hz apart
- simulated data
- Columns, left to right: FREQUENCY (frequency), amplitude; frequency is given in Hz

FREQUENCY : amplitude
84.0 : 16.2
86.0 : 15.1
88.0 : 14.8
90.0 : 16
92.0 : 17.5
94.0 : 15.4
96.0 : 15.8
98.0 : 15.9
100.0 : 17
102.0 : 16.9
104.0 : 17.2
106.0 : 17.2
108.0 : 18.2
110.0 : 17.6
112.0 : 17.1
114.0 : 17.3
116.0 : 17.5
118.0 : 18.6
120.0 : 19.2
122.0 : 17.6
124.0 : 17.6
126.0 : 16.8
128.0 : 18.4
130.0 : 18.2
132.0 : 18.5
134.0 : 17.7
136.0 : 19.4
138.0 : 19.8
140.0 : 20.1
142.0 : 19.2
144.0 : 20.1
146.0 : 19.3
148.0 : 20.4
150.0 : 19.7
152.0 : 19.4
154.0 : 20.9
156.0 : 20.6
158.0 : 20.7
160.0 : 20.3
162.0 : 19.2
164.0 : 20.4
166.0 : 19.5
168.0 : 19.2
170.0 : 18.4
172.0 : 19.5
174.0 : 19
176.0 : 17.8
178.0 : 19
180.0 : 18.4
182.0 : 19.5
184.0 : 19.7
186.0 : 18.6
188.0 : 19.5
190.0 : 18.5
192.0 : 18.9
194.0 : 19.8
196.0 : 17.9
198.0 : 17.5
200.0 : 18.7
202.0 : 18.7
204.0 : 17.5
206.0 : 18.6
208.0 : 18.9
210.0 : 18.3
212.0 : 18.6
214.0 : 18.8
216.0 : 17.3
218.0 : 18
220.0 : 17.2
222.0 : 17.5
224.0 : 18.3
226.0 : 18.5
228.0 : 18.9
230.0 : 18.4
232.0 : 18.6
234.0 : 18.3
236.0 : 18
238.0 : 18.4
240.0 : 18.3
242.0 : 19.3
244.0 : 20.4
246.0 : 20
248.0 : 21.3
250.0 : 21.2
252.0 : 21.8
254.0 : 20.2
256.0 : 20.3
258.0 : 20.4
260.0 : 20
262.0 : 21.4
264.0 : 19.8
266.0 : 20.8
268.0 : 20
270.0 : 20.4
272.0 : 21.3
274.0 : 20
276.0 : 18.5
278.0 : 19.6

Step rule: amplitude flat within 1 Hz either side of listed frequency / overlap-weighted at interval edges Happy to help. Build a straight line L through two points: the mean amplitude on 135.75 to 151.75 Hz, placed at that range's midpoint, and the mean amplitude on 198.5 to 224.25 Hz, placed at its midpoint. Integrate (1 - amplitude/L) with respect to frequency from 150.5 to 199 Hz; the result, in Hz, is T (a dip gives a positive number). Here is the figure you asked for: -0.6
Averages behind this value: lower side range 19.8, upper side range 18.2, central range 19.3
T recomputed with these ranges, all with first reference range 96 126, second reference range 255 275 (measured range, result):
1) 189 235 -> 2.51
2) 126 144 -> -0.98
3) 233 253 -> 0.31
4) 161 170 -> -0.47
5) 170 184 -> -0.14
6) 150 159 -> -1.01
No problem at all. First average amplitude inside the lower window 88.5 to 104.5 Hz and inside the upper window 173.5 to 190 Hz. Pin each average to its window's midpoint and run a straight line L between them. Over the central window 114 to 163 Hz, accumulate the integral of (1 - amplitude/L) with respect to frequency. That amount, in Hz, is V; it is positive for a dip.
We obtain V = -4.0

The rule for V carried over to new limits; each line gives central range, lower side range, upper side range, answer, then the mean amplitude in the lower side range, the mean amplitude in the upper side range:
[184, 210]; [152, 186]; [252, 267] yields 1.5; 19.5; 20.5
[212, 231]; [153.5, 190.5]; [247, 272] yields 1.9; 19.4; 20.7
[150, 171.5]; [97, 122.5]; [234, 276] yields -1.7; 17.5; 20.1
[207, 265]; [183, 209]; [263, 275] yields 1.3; 18.7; 20.4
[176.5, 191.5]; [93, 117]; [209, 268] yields -0.6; 16.9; 19.3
